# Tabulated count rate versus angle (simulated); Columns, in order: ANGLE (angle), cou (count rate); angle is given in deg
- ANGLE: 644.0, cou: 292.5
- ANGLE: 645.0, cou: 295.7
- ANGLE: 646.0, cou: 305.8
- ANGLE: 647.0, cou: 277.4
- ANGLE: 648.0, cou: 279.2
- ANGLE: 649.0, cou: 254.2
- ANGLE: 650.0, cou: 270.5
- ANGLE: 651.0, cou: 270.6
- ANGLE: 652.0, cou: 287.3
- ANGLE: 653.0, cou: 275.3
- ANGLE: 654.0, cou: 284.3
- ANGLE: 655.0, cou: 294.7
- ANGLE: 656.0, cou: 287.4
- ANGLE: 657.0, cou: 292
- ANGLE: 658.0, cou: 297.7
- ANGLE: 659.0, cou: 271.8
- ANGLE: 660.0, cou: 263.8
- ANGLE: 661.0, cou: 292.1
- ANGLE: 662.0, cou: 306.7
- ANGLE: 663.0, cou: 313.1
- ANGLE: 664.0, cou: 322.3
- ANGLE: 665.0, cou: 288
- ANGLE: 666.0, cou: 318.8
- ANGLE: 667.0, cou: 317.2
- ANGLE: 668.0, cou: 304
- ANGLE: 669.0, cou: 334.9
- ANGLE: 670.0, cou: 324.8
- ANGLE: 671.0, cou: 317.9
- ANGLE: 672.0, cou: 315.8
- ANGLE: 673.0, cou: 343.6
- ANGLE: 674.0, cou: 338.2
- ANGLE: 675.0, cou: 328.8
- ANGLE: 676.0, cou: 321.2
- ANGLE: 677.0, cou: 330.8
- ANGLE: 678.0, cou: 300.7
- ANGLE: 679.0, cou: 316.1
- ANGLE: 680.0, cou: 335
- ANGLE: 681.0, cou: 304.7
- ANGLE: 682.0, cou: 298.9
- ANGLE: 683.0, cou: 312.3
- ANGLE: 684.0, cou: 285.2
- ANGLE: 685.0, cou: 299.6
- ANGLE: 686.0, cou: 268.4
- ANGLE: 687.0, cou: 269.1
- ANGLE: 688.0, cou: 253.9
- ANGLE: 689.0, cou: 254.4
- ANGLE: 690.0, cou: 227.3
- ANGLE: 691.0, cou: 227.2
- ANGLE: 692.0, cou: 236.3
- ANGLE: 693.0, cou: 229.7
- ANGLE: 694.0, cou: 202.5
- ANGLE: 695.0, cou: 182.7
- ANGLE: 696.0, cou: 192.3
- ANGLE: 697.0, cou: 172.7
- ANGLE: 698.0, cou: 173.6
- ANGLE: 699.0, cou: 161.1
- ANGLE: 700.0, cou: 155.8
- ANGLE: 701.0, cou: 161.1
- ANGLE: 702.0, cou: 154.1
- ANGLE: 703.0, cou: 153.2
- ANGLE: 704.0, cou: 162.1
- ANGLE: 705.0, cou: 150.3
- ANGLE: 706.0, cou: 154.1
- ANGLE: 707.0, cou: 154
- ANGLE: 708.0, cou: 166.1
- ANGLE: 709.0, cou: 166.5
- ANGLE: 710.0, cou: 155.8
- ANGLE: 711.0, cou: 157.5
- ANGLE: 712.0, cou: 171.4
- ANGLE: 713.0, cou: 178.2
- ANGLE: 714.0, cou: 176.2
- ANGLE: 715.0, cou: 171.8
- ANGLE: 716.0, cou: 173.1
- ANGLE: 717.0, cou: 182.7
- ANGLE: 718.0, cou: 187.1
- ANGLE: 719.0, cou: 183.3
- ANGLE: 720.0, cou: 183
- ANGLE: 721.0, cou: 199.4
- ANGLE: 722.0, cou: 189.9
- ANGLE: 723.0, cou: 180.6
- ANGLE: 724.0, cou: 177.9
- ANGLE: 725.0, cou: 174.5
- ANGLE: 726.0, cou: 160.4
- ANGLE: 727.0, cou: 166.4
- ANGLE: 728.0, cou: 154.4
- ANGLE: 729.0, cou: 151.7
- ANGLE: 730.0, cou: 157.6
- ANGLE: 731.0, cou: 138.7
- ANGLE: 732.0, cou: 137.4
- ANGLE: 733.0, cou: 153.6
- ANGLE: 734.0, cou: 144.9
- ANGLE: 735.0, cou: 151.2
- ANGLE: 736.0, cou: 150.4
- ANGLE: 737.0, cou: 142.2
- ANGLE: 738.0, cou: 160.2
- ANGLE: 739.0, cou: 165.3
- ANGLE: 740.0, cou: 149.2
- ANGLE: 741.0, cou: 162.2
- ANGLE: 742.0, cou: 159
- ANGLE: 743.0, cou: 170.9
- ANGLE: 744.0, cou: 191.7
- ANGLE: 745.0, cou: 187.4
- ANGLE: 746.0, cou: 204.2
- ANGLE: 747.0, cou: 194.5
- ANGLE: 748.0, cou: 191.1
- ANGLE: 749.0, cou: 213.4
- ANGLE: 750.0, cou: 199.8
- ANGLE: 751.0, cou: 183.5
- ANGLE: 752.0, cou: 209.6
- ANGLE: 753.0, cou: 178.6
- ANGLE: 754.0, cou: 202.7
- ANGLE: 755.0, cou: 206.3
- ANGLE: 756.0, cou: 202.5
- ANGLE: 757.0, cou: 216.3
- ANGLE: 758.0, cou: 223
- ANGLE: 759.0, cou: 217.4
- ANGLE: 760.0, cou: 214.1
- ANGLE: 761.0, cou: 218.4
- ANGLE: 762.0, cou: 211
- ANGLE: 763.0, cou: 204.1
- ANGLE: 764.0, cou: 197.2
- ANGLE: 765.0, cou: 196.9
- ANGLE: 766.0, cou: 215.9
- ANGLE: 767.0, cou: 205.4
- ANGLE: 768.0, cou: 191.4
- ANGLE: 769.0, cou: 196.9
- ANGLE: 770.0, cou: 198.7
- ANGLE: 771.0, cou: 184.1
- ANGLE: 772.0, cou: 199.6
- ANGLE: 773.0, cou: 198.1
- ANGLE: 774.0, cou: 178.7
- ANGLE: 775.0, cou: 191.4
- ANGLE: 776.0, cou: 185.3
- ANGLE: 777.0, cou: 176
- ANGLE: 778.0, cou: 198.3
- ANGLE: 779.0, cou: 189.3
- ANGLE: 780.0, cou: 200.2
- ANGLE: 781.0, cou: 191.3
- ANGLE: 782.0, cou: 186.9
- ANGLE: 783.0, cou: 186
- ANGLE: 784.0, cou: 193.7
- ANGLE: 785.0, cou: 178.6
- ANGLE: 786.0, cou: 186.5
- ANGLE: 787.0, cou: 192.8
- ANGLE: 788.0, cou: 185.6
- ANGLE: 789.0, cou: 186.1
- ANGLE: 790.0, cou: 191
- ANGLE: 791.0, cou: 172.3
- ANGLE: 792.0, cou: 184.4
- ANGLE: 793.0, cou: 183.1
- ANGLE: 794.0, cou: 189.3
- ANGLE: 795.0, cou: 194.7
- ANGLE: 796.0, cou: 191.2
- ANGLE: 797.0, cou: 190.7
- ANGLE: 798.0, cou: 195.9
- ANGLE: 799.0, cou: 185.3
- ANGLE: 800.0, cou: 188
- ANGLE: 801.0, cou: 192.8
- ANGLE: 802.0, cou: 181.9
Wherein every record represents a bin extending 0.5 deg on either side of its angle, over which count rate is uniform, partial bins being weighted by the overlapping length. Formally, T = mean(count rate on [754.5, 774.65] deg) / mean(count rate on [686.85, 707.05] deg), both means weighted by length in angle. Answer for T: 1.1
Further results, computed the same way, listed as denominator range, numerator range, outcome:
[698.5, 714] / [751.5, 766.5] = 1.29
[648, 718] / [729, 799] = 0.75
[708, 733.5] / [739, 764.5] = 1.16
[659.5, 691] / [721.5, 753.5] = 0.56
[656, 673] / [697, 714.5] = 0.53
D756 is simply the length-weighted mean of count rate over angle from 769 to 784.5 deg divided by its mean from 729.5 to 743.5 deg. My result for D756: 1.25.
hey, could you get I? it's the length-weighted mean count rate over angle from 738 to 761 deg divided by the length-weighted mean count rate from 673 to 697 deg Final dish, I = 0.7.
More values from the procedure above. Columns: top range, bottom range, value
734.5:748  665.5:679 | 0.52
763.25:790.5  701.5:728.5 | 1.13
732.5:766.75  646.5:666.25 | 0.66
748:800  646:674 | 0.66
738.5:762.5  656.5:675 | 0.63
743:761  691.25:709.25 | 1.16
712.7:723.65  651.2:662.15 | 0.64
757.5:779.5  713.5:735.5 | 1.19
